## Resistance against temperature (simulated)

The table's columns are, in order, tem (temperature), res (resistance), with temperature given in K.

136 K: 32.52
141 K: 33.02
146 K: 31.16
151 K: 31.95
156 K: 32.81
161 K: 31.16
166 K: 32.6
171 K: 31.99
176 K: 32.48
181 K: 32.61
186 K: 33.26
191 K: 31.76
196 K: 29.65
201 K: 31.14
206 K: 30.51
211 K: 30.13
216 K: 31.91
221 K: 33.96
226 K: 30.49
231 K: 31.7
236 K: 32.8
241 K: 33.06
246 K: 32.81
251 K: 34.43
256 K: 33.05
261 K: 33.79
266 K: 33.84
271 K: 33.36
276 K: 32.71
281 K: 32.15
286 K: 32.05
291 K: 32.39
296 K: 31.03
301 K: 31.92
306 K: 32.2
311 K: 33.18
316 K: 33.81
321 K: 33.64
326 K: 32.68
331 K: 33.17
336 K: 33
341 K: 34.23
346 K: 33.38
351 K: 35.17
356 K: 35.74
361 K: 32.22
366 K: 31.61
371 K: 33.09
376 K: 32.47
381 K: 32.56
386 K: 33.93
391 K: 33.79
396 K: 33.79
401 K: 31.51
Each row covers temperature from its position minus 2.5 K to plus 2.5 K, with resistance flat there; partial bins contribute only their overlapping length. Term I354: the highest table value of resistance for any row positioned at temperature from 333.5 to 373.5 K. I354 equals 35.74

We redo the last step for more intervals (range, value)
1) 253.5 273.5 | 33.84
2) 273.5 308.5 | 32.71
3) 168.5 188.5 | 33.26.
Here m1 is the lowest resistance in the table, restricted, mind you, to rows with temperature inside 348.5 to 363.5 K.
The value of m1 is 32.22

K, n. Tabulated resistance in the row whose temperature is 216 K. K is 31.91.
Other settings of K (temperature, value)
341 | 34.23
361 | 32.22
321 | 33.64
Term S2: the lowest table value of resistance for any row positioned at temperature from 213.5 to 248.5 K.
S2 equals 30.49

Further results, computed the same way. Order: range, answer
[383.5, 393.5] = 33.79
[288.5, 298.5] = 31.03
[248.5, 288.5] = 32.05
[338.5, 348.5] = 33.38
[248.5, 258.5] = 33.05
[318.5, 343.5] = 32.68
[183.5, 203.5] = 29.65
